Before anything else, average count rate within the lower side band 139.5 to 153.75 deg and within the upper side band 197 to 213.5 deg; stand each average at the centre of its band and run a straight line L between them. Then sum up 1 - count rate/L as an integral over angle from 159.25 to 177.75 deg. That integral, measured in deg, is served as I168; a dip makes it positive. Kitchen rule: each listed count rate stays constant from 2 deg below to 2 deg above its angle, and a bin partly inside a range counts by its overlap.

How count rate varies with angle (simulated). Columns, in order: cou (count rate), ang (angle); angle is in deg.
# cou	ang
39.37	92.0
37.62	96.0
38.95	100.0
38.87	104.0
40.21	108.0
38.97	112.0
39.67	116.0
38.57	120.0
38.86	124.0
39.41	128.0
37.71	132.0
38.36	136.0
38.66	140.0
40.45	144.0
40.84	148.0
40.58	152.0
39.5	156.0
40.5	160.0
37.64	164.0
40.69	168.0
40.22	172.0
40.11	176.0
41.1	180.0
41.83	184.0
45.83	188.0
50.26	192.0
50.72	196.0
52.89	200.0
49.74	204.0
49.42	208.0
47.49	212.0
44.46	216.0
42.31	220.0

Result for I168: 1.7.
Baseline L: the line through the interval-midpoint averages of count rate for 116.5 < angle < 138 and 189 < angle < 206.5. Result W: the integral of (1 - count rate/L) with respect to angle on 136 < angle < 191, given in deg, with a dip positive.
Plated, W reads 4.9 deg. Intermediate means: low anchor 38.7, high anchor 50.6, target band 40.7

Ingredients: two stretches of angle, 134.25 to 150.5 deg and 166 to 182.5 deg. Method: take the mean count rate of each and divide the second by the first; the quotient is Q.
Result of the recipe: 1.02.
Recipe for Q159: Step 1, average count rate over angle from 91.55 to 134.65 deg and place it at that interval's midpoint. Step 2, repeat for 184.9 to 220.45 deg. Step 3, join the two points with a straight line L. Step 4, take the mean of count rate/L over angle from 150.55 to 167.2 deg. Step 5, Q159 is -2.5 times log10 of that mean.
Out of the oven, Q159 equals 0.11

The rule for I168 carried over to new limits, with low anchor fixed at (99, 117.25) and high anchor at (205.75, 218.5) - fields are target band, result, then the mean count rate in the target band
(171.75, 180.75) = 0.8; 40.4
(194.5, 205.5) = -1.2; 51.2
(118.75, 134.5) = 0.8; 38.6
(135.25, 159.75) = 1.4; 39.9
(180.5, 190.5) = 0.3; 43.7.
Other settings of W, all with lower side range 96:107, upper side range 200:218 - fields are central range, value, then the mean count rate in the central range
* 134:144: 0.77 deg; 38.9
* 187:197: -0.47 deg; 49.1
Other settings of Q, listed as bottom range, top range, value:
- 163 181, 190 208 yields 1.27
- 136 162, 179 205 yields 1.19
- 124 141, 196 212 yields 1.30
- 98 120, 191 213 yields 1.28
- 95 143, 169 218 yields 1.18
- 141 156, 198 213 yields 1.24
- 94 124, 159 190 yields 1.05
